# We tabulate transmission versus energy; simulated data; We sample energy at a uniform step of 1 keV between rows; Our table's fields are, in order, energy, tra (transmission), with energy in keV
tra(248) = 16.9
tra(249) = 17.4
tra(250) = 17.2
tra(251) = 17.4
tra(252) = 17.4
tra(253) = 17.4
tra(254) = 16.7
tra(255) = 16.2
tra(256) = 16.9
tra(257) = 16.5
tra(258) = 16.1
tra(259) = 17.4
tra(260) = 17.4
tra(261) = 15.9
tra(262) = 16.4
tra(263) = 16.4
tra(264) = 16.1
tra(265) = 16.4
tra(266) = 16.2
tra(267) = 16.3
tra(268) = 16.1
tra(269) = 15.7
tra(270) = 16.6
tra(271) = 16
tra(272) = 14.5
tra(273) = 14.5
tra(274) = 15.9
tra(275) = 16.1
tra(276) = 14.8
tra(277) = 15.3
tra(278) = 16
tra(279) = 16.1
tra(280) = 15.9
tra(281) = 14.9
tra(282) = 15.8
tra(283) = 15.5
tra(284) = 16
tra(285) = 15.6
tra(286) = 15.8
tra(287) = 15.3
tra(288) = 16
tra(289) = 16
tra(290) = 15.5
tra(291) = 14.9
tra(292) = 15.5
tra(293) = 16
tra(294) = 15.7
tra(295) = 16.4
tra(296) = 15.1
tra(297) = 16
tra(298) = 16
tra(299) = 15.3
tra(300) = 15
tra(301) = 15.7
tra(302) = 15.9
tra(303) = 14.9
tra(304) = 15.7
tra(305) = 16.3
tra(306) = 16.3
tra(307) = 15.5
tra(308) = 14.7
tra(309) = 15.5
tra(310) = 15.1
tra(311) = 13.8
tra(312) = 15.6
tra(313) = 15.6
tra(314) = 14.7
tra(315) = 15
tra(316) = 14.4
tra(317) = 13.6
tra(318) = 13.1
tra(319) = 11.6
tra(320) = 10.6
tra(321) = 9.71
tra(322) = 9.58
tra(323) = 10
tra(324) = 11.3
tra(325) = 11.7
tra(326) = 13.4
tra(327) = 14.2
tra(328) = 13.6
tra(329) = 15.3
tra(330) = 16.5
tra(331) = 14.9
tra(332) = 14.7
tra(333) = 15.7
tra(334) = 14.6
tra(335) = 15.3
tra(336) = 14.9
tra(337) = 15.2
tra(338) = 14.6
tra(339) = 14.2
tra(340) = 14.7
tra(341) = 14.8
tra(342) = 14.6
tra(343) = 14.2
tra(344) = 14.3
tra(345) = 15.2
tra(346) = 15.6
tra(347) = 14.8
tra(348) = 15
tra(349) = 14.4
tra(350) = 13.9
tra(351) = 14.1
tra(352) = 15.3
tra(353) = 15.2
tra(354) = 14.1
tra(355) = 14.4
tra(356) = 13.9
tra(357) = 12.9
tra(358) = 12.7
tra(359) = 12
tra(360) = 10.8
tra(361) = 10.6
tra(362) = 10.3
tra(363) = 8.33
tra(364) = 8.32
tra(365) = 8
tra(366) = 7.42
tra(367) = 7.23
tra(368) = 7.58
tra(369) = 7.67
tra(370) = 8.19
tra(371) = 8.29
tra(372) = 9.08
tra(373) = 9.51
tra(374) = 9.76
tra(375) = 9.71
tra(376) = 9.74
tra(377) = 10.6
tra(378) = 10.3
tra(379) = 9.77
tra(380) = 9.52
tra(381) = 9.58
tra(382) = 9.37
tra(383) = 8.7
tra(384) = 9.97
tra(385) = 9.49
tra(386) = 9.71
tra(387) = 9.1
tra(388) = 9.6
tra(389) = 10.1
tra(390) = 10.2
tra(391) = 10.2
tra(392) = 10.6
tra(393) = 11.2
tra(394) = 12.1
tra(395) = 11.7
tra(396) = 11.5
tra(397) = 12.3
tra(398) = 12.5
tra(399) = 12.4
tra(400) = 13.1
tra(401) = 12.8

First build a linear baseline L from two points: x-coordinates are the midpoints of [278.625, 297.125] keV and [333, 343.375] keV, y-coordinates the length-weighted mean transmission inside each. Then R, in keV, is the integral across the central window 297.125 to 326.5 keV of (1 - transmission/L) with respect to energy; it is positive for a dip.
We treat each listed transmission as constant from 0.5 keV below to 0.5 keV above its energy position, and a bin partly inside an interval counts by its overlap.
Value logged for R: 2.4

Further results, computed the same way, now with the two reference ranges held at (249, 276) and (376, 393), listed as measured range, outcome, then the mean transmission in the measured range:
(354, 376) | 2.0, 9.94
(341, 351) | -2.3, 14.6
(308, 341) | -2.1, 13.9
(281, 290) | -0.3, 15.7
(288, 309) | -1.7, 15.6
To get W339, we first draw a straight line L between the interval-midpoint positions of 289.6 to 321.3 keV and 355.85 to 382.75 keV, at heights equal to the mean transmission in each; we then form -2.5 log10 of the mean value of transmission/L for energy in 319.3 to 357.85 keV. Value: -0.163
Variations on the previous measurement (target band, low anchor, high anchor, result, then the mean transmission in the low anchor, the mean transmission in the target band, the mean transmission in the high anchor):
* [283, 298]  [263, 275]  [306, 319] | -0.03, 15.9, 15.7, 14.7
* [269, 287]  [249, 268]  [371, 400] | 0.01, 16.7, 15.6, 10.3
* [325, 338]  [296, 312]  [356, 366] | -0.13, 15.4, 14.7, 10.5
